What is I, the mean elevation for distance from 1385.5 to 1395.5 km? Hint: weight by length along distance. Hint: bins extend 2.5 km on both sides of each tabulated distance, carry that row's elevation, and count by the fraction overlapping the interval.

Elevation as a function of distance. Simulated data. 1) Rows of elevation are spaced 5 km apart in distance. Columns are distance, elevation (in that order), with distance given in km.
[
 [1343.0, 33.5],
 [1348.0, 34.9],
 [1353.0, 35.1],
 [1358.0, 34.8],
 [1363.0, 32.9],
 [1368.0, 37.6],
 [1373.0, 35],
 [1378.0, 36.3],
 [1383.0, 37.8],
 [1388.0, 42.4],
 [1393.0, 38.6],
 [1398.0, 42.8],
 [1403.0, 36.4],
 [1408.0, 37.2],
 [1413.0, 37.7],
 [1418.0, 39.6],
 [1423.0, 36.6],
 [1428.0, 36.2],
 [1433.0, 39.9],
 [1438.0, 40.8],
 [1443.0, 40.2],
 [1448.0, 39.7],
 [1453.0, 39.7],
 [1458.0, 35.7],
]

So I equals 40.5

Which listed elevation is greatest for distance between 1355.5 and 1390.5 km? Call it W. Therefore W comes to 42.4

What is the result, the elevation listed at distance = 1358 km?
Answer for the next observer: 34.8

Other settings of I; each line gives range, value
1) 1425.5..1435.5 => 38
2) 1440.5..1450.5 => 40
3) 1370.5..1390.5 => 37.9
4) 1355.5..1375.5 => 35.1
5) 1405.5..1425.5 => 37.8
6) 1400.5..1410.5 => 36.8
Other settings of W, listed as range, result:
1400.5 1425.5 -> 39.6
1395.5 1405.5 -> 42.8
